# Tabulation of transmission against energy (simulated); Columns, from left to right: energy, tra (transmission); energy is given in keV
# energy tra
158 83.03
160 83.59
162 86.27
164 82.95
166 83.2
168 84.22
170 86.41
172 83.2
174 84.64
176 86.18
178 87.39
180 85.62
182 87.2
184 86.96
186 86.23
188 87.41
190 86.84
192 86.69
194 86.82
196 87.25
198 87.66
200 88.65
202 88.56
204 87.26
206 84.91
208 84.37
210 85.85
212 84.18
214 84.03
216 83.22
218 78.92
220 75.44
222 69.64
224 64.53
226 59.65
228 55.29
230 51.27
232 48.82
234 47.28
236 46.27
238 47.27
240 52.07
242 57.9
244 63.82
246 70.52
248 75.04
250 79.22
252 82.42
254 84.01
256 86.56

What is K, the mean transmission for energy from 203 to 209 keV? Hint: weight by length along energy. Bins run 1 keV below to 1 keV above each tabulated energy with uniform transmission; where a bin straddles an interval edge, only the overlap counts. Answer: 85.5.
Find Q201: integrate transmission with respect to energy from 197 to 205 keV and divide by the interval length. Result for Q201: 88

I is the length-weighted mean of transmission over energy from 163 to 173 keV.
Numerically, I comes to 84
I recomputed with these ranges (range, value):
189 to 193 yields 86.8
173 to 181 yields 86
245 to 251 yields 74.9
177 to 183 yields 86.7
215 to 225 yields 74.3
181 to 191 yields 86.9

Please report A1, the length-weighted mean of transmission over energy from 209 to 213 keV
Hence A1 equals 85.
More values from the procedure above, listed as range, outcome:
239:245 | 57.9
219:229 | 64.9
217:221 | 77.2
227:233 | 51.8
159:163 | 84.9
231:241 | 48.3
